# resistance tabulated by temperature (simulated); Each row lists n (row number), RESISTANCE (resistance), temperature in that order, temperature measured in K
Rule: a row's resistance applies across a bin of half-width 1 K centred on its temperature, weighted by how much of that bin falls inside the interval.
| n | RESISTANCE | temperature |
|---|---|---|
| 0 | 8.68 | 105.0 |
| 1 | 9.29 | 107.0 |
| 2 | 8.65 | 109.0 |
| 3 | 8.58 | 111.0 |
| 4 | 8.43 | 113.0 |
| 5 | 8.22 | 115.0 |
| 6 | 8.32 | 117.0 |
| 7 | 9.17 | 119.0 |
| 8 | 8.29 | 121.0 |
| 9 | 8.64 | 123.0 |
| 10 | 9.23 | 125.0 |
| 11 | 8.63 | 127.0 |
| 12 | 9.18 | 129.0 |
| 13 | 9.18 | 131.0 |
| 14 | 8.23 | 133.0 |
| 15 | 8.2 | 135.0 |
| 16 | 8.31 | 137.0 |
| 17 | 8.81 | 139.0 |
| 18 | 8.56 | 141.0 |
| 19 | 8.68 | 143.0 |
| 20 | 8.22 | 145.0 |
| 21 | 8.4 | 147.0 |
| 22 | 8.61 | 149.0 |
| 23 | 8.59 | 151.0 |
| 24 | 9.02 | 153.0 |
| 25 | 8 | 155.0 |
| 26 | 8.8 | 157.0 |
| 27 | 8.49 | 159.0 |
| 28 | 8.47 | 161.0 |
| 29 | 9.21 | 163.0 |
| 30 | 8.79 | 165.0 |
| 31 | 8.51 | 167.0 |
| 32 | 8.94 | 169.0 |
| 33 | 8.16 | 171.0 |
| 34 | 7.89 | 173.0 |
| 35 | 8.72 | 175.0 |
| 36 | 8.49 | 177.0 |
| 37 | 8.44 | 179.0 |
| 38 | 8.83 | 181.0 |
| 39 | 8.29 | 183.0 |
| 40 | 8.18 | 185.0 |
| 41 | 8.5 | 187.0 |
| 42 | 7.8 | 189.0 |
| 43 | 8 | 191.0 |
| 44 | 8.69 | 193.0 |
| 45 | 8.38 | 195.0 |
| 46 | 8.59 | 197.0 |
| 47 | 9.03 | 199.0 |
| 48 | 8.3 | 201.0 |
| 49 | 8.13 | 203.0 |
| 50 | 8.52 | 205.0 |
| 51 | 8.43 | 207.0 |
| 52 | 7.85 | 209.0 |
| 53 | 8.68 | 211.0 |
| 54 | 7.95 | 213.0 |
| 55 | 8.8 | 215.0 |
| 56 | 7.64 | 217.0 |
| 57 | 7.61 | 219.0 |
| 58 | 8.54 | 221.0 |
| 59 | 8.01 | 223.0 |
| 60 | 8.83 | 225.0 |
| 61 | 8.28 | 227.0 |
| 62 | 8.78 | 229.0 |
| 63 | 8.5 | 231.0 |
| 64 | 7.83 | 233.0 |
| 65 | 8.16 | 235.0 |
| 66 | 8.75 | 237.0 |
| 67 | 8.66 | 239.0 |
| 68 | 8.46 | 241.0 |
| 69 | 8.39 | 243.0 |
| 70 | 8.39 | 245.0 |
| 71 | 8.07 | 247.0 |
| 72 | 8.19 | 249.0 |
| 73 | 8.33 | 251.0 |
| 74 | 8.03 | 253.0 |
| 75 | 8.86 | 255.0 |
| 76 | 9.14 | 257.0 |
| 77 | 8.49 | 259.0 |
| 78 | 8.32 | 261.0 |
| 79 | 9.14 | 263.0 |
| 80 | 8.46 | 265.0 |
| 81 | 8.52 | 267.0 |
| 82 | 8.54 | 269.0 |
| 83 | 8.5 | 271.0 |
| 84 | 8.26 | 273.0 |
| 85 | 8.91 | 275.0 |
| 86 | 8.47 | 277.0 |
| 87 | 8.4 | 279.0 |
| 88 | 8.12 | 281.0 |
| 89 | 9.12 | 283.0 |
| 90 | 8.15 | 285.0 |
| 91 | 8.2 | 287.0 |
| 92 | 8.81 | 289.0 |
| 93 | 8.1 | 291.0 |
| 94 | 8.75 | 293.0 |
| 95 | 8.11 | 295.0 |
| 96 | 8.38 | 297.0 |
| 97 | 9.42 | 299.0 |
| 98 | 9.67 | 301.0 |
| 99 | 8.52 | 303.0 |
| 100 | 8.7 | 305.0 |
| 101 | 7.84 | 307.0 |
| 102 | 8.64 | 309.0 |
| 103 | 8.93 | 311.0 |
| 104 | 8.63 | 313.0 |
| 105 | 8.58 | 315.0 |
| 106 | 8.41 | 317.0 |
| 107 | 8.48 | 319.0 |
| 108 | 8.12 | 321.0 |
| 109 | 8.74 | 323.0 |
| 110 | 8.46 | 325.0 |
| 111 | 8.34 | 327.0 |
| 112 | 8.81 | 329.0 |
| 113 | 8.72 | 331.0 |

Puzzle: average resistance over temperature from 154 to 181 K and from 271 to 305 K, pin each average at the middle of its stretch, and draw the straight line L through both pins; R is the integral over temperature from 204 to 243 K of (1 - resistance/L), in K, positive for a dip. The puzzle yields 1.05 K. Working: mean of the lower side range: 8.54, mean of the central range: 8.33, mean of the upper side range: 8.59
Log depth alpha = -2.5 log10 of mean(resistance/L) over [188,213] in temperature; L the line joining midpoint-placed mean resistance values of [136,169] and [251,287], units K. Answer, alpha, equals 0.029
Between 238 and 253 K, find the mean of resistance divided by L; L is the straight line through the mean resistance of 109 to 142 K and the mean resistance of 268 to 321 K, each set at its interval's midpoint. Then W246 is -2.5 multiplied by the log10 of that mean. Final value 0.03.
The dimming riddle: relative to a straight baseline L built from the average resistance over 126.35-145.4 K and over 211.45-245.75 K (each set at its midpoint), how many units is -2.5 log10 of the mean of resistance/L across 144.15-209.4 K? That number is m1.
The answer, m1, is 0.00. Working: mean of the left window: 8.61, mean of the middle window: 8.47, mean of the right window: 8.33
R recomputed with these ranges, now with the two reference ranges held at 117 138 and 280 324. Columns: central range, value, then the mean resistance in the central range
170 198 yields 1.0 K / 8.35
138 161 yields 0.3 K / 8.56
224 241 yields 0.3 K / 8.47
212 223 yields 0.7 K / 8.1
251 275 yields 0.1 K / 8.57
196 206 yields 0.1 K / 8.51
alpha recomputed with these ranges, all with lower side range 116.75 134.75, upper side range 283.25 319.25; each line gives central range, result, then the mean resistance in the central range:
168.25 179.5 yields 0.036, 8.43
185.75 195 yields 0.056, 8.26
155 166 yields 0.005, 8.68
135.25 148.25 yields 0.033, 8.48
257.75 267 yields 0.002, 8.61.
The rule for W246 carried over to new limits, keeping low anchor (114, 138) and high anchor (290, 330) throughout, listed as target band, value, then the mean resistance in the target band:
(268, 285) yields 0.009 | 8.52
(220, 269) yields 0.017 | 8.47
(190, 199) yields 0.017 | 8.48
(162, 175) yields 0.003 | 8.59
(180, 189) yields 0.031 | 8.38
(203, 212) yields 0.034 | 8.34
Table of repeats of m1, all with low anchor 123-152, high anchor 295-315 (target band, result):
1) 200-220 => 0.06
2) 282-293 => 0.03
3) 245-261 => 0.03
